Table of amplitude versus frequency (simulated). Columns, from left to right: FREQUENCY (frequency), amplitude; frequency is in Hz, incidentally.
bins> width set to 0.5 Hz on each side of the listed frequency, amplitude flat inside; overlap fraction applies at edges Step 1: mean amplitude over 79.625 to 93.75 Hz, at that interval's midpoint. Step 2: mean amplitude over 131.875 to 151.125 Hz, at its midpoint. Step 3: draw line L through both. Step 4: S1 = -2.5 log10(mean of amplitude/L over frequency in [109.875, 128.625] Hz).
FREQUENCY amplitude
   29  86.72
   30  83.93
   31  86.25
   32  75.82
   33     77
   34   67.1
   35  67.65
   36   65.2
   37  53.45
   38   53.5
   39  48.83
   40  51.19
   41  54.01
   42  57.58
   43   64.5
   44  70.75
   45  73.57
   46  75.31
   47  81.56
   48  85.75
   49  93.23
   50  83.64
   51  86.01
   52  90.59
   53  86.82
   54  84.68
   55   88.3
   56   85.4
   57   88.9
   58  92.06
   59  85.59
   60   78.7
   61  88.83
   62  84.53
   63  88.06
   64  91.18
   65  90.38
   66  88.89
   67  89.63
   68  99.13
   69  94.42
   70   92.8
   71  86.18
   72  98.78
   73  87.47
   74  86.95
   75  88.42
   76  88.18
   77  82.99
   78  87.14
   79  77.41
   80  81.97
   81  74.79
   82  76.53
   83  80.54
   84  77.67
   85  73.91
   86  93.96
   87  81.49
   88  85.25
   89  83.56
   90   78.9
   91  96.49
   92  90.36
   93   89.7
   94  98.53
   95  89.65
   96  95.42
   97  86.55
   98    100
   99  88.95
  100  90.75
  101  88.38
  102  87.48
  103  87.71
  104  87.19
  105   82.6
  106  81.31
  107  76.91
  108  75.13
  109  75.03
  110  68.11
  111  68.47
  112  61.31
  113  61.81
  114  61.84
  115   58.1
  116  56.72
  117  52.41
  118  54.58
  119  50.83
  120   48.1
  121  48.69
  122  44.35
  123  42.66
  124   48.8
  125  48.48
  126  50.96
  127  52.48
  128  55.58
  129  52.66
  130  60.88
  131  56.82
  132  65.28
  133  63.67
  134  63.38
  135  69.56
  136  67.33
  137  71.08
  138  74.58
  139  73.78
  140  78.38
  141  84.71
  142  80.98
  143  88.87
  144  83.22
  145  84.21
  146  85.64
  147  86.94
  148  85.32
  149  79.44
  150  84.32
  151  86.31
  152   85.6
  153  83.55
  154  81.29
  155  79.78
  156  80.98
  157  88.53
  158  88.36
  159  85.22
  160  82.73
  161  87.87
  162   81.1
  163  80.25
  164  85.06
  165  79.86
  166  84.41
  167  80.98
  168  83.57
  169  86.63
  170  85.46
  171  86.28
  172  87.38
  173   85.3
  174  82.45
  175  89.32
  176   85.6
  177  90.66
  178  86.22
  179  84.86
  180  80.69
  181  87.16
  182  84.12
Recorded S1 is 0.43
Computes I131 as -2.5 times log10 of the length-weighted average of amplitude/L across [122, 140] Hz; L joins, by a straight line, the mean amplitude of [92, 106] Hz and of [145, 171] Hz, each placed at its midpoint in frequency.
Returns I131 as 0.40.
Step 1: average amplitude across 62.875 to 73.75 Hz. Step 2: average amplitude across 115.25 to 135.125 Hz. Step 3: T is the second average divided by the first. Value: 0.6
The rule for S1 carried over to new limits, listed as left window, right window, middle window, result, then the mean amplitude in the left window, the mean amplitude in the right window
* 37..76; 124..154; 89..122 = 0.01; 81.7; 72.3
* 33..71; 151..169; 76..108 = -0.06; 79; 83.6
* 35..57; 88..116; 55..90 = -0.12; 73.3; 81.5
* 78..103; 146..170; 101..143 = 0.29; 86.2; 83.9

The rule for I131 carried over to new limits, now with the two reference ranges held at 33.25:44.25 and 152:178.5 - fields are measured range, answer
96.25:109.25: -0.186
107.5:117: 0.150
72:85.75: -0.221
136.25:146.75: -0.006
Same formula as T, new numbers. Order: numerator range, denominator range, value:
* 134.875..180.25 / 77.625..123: 1.09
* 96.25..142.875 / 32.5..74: 0.85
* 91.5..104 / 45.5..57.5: 1.06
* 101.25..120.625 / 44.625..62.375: 0.80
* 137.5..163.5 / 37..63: 1.08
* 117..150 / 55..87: 0.76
